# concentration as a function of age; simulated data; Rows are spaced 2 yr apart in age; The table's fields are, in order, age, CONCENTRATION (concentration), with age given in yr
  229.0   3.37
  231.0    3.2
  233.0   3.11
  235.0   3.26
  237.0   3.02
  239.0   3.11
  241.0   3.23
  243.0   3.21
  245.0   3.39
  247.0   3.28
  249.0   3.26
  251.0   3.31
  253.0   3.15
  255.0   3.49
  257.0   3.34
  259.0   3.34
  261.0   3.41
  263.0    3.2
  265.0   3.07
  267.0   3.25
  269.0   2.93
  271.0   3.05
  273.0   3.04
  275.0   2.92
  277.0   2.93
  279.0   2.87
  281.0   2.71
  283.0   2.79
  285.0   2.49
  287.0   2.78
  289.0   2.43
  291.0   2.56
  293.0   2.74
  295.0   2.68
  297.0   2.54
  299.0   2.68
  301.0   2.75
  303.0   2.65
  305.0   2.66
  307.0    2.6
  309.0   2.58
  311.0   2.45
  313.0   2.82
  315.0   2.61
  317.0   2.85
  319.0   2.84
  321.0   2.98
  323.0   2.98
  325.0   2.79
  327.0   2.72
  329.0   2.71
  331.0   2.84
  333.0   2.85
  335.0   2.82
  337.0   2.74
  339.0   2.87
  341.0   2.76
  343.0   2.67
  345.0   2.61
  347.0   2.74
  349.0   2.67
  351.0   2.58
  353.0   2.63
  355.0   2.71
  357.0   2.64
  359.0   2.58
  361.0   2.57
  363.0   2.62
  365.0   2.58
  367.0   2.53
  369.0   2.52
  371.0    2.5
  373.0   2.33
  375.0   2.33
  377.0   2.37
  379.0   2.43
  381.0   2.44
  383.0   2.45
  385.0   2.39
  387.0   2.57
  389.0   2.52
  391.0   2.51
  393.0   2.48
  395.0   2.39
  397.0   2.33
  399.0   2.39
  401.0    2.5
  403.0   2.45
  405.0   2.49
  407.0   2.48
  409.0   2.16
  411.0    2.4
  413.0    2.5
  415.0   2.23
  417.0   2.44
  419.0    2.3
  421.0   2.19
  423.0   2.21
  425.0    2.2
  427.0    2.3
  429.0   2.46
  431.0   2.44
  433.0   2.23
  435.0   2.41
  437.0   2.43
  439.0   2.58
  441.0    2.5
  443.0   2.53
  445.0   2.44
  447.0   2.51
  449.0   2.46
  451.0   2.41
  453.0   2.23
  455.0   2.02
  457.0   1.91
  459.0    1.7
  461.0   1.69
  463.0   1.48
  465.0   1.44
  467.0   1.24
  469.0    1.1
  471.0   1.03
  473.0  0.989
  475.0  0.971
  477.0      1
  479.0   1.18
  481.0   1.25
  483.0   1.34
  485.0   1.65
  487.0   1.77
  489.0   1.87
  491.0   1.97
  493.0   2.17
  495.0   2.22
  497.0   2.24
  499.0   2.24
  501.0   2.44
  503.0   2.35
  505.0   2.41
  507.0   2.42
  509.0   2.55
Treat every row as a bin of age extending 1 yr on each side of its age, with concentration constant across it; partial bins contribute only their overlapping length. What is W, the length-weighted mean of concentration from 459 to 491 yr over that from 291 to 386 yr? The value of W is 0.52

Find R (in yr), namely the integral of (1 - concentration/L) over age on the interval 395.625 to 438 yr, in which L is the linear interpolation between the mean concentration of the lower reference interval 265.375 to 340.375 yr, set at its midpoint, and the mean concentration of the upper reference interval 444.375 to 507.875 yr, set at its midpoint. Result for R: -4.4 yr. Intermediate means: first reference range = 2.77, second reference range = 1.81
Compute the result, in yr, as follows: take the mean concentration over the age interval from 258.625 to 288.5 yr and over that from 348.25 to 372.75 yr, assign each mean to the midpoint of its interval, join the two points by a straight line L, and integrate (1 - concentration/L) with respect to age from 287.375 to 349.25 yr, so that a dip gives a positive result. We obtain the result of 1.1 yr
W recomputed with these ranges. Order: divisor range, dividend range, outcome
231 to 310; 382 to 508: 0.71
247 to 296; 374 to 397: 0.81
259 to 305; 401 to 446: 0.84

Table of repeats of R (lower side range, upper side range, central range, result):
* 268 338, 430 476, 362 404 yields -2.48 yr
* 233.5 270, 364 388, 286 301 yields 1.68 yr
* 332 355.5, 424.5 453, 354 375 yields 0.86 yr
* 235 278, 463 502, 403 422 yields -2.55 yr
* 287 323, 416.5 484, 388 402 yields -1.46 yr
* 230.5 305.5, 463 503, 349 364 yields -1.24 yr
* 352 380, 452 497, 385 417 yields -3.04 yr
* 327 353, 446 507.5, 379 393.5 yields -0.37 yr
